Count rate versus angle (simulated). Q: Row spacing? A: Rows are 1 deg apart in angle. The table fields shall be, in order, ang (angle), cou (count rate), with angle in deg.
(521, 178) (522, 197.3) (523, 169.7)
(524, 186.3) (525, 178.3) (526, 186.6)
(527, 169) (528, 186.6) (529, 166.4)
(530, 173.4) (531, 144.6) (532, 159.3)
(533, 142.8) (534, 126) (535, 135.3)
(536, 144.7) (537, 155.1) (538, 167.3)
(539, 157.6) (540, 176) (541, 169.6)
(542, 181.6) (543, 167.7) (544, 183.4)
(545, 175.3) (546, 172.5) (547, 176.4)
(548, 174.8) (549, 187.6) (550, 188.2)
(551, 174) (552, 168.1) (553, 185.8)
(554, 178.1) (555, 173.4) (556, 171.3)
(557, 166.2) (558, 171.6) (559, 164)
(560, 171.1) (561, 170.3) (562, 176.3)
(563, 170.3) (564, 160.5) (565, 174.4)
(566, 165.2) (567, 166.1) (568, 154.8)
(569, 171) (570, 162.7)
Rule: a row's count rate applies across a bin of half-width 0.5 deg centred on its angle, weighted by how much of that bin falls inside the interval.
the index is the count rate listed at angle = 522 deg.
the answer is 197.3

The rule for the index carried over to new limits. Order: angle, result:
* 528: 186.6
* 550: 188.2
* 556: 171.3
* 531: 144.6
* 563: 170.3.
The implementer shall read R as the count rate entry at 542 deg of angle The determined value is 181.6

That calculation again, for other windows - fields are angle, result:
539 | 157.6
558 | 171.6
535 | 135.3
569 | 171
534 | 126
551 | 174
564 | 160.5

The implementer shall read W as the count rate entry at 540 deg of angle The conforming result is 176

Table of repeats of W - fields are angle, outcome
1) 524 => 186.3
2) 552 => 168.1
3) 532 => 159.3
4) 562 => 176.3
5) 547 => 176.4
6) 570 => 162.7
